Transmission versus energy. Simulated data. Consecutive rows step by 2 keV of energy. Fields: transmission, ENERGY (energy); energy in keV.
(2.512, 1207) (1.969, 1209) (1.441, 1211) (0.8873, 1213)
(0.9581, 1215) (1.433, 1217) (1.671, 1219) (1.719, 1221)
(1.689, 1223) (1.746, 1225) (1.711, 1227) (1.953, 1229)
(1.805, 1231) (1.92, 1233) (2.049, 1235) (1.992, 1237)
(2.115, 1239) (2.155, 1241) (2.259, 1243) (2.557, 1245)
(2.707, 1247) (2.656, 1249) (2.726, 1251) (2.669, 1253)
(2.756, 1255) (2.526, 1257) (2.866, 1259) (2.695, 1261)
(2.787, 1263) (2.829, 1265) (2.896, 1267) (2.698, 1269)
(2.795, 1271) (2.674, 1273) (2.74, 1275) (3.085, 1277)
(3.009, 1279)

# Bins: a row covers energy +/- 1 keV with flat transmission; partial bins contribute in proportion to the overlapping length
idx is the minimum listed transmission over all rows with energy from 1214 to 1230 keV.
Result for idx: 0.9581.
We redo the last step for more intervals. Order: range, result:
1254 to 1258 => 2.526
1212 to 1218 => 0.8873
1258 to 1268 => 2.695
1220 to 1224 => 1.689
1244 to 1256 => 2.557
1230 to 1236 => 1.805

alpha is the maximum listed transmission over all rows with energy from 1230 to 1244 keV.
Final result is 2.259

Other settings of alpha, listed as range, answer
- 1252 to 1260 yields 2.866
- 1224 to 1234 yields 1.953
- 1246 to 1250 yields 2.707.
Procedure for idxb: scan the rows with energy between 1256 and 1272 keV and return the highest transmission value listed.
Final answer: 2.896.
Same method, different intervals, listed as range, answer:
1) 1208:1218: 1.969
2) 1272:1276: 2.74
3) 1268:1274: 2.795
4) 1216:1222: 1.719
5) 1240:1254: 2.726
